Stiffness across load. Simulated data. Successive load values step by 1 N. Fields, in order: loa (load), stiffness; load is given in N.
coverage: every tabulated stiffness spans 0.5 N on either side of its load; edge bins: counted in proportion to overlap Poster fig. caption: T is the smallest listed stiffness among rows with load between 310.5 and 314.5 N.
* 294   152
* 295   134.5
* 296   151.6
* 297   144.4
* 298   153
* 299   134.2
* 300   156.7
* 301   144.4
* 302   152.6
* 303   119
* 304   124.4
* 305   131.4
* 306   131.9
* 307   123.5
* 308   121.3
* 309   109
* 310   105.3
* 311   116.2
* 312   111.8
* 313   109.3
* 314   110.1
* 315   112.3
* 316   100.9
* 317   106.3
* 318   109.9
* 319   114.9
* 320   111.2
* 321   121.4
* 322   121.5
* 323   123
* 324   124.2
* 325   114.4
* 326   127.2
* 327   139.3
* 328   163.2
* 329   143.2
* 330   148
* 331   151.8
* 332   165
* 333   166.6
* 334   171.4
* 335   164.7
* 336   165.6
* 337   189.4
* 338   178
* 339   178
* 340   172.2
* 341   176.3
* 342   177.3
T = 109.3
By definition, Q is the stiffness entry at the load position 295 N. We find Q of 134.5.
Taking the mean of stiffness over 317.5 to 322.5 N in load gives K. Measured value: 116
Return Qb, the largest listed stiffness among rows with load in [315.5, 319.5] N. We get 114.9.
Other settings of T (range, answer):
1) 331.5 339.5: 164.7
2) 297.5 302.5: 134.2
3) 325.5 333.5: 127.2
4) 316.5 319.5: 106.3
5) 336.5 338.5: 178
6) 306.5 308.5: 121.3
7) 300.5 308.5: 119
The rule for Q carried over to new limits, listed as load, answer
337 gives 189.4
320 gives 111.2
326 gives 127.2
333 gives 166.6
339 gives 178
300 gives 156.7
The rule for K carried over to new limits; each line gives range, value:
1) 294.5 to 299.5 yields 144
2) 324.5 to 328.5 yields 136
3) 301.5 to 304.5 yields 132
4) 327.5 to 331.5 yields 152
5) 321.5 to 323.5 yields 122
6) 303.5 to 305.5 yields 128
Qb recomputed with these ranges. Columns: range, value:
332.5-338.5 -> 189.4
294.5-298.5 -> 153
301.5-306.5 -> 152.6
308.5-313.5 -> 116.2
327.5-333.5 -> 166.6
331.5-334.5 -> 171.4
